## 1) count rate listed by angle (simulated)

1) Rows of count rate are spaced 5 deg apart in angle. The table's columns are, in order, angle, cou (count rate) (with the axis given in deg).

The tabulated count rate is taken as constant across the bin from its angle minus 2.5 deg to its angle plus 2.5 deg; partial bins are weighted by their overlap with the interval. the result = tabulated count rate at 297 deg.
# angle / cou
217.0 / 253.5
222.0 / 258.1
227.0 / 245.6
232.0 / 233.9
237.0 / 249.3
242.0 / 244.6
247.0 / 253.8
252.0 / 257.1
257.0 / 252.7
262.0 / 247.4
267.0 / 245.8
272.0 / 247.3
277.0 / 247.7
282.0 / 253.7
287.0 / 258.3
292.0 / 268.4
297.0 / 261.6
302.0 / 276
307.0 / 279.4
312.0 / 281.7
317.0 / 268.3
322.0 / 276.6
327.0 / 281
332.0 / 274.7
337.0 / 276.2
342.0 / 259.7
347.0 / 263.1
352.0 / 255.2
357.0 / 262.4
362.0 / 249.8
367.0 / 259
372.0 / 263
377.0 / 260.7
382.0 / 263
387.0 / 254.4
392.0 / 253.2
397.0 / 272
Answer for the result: 261.6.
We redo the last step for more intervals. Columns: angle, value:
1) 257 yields 252.7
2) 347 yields 263.1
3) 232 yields 233.9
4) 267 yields 245.8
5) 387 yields 254.4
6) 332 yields 274.7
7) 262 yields 247.4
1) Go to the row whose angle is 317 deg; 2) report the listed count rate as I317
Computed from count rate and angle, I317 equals 268.3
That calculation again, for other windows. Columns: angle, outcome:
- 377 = 260.7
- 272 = 247.3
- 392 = 253.2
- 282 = 253.7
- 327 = 281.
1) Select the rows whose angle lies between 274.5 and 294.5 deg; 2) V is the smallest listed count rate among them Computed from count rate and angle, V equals 247.7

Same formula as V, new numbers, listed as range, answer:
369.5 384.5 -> 260.7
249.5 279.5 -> 245.8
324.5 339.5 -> 274.7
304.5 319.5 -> 268.3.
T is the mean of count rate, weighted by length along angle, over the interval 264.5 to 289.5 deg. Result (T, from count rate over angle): 251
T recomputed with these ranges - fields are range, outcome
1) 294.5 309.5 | 272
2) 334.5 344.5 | 268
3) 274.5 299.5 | 258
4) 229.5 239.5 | 242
